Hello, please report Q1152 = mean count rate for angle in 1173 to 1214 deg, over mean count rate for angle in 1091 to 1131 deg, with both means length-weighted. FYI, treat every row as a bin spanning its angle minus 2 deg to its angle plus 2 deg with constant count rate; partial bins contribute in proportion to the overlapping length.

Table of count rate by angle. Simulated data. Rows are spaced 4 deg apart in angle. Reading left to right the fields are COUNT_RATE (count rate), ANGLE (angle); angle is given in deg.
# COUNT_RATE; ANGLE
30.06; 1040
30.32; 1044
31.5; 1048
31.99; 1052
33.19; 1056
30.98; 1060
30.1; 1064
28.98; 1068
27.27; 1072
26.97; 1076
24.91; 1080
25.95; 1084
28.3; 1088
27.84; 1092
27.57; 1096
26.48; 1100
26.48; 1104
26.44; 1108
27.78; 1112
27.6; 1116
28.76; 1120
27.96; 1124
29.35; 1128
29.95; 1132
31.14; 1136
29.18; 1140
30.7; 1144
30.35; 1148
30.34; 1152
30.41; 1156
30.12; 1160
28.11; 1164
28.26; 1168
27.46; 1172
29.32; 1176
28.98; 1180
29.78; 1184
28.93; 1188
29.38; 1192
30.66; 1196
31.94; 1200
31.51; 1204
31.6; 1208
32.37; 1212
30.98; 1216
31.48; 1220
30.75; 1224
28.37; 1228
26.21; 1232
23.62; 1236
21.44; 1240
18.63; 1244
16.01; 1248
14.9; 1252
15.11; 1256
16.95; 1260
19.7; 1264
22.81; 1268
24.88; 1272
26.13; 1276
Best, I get 1.10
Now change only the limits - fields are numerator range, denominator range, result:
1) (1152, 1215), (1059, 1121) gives 1.09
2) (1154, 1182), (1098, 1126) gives 1.06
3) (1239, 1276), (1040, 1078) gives 0.64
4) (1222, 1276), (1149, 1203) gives 0.73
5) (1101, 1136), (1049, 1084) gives 0.97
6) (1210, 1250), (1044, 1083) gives 0.88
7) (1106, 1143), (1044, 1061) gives 0.90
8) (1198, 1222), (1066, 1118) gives 1.17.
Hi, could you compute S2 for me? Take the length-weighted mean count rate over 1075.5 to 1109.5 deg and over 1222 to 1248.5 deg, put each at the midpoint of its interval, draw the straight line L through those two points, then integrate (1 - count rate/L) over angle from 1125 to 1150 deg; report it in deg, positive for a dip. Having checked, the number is -4.0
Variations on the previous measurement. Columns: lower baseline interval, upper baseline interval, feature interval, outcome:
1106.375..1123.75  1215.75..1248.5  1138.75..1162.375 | -2.8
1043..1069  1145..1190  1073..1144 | 5.6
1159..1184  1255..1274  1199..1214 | -3.7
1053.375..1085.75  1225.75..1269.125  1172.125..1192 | -4.9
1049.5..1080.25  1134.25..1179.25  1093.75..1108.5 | 1.4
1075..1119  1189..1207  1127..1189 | -0.6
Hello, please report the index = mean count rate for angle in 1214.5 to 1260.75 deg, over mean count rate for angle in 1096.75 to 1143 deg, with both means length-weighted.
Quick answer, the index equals 0.8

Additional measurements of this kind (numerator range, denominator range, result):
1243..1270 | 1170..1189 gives 0.61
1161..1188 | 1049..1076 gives 0.95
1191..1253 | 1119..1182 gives 0.92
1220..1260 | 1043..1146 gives 0.76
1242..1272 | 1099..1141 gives 0.64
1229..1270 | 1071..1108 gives 0.74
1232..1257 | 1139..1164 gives 0.63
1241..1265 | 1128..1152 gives 0.56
